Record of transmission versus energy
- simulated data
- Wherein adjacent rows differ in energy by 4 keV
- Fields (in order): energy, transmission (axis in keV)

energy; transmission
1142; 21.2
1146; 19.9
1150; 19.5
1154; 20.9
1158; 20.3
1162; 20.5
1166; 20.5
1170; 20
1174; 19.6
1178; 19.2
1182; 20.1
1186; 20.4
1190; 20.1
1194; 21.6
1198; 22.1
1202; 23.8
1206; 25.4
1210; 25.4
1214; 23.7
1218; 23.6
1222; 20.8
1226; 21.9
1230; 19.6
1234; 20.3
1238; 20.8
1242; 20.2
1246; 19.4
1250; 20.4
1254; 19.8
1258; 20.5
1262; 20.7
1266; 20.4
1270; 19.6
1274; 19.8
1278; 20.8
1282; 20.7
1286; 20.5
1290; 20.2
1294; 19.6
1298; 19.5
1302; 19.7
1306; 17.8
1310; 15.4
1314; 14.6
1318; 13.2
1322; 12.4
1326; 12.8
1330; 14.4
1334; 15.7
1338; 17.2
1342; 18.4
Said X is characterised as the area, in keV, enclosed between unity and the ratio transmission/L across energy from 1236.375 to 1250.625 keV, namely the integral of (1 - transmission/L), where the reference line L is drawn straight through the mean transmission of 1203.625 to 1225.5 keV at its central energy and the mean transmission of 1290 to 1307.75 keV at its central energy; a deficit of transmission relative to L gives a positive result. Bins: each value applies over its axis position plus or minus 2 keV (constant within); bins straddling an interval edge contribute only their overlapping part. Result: 1.3 keV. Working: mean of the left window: 23.7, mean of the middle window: 20.2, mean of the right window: 19.3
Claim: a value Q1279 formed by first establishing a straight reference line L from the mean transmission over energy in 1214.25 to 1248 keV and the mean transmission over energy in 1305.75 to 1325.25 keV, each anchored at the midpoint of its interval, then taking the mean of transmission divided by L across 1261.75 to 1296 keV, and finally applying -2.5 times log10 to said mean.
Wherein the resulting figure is -0.18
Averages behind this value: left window 21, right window 14.3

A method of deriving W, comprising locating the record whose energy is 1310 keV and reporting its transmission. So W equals 15.4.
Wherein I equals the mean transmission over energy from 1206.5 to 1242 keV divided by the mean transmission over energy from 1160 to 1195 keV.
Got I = 1.09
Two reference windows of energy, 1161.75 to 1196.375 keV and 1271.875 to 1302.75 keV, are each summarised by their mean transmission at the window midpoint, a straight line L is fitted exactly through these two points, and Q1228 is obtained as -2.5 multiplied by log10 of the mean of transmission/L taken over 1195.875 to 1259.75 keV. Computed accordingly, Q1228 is -0.08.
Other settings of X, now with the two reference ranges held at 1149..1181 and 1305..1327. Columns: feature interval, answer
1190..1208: -3.9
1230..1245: -2.6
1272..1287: -4.6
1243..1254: -2.0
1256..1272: -4.0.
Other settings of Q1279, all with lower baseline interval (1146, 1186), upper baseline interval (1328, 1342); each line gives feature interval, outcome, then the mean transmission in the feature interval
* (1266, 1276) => -0.13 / 19.8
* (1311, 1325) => 0.22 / 13.5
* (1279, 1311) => -0.13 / 19.3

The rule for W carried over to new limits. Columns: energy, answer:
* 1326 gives 12.8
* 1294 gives 19.6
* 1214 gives 23.7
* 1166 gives 20.5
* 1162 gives 20.5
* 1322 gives 12.4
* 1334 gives 15.7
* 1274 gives 19.8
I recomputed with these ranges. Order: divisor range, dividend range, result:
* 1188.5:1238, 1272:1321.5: 0.82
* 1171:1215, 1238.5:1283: 0.92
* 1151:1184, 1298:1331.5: 0.76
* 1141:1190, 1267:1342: 0.87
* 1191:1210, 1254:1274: 0.87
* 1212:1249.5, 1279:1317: 0.88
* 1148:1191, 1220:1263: 1.01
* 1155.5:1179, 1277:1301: 1.01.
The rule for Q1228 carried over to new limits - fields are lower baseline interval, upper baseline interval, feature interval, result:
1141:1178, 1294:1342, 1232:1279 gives -0.15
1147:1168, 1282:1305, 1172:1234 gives -0.08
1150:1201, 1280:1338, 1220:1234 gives -0.09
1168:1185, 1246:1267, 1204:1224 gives -0.19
